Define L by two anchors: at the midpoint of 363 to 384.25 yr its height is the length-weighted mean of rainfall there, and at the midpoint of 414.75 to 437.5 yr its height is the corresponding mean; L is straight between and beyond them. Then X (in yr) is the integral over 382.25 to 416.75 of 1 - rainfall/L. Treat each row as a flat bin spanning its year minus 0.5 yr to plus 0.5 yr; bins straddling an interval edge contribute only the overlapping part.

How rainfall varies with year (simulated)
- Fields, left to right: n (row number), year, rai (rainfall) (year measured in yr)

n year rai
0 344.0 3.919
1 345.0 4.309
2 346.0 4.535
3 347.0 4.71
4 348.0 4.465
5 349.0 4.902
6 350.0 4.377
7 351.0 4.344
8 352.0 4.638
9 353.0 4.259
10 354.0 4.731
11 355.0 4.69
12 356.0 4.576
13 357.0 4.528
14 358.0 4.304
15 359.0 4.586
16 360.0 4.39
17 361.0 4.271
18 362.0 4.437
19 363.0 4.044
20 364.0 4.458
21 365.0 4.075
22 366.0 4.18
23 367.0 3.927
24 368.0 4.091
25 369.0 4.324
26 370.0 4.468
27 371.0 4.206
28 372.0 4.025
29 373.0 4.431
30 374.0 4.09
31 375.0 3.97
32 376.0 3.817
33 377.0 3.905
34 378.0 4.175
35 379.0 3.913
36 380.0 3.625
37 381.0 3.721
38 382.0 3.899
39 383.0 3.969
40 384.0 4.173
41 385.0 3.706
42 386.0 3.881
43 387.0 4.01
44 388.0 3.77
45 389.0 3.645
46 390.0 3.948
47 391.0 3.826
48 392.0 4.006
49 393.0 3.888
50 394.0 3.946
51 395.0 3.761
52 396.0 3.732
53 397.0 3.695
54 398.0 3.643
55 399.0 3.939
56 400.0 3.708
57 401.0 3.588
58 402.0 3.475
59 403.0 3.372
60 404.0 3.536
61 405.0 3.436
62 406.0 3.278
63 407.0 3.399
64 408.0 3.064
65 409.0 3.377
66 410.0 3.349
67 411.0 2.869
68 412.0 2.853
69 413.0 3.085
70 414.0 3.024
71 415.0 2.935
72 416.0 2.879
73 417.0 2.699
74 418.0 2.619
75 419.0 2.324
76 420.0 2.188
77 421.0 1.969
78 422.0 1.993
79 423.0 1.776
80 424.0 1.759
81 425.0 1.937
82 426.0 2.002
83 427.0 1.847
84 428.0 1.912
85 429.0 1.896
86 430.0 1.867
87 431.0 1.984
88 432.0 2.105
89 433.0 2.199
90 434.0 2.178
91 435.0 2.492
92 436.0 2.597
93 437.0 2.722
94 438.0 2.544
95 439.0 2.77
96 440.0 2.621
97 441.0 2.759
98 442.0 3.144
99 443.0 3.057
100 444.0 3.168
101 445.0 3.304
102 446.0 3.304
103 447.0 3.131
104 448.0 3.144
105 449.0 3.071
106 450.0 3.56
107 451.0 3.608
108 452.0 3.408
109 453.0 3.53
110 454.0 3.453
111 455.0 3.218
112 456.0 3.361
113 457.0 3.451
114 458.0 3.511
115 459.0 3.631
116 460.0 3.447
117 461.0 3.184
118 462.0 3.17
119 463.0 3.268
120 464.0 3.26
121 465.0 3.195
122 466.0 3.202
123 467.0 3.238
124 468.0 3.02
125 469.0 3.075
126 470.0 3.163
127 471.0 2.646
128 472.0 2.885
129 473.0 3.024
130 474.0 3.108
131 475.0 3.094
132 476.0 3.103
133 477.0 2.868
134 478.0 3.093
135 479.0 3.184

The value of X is -4.4 yr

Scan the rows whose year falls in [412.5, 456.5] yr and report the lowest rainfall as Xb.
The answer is 1.759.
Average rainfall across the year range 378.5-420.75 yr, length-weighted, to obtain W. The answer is 3.46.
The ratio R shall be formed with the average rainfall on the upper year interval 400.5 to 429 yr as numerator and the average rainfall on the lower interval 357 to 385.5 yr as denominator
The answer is 0.66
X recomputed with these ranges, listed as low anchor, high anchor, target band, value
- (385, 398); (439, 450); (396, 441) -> 9.6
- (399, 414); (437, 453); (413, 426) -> 3.6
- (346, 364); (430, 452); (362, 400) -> 0.1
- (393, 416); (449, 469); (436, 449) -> 1.5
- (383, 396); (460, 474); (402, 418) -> 2.4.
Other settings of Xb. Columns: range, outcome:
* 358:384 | 3.625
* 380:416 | 2.853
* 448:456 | 3.071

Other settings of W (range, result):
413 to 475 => 2.82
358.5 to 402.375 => 3.99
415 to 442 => 2.28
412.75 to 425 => 2.4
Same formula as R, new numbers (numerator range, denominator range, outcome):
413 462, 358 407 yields 0.70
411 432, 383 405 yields 0.61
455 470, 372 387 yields 0.83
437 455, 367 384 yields 0.78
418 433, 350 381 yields 0.47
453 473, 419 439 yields 1.52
